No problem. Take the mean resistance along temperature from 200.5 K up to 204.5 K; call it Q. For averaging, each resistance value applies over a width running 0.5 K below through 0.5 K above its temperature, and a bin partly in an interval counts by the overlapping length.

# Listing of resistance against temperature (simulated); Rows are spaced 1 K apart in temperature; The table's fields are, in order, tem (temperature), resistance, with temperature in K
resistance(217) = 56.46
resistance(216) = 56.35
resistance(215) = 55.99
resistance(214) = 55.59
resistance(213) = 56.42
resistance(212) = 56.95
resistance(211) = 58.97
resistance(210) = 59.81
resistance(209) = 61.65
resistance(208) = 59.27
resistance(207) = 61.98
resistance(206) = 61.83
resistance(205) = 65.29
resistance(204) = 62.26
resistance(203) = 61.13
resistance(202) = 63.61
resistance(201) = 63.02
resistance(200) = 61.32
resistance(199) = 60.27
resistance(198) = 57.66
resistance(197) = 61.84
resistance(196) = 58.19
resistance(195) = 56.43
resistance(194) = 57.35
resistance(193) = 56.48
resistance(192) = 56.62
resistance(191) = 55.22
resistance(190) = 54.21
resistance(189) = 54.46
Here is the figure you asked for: 62.5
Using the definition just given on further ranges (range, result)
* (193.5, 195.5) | 56.9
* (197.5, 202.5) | 61.2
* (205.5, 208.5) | 61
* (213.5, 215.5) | 55.8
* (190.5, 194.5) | 56.4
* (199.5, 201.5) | 62.2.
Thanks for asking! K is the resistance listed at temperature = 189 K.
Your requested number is 54.46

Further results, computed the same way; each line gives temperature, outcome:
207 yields 61.98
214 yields 55.59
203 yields 61.13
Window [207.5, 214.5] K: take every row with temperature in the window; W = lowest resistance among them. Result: 55.59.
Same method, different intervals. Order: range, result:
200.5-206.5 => 61.13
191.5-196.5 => 56.43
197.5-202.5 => 57.66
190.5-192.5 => 55.22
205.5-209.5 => 59.27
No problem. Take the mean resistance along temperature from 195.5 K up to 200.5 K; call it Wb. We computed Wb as 59.9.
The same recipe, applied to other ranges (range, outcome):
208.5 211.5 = 60.1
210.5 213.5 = 57.4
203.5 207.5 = 62.8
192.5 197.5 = 58.1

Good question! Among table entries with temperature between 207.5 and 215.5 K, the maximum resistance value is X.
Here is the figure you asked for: 61.65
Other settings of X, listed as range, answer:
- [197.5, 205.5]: 65.29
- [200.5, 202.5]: 63.61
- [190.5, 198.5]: 61.84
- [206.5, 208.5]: 61.98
